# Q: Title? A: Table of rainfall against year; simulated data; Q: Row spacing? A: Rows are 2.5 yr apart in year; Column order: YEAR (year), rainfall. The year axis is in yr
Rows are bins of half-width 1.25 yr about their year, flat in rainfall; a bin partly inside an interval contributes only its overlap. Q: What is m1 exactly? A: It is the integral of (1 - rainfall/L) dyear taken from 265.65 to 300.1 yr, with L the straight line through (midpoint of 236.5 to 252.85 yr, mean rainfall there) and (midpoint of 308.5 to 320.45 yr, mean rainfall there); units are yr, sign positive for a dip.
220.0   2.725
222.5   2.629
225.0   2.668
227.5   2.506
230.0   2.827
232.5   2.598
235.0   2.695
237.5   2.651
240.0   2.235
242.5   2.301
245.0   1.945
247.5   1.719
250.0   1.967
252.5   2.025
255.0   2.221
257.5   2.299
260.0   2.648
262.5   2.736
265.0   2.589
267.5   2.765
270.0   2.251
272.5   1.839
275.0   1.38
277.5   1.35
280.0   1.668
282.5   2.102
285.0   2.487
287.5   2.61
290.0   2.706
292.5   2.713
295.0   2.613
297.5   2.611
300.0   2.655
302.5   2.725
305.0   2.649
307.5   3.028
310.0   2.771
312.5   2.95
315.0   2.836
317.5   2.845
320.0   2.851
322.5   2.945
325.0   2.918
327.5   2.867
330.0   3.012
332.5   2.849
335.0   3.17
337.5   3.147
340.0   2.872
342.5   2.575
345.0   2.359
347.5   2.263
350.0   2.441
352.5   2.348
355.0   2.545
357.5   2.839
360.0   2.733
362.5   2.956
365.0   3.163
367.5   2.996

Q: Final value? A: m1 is 3.6 yr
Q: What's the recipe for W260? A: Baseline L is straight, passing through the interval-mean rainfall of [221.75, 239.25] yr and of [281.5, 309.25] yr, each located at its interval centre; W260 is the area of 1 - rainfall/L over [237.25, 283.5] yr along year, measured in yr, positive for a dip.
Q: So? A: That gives 8.9 yr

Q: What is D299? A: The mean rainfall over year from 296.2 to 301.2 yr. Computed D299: 2.63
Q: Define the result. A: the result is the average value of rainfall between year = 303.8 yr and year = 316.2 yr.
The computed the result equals 2.85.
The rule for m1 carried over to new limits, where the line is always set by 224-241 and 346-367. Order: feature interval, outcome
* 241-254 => 3.03 yr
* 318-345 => -2.41 yr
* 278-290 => 1.90 yr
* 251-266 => 1.18 yr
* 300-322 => -1.51 yr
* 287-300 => -0.09 yr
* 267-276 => 2.07 yr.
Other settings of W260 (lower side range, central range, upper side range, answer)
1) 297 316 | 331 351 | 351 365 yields 0.2 yr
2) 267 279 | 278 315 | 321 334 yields -4.0 yr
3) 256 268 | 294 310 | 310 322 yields 0.4 yr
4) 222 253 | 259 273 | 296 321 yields 0.2 yr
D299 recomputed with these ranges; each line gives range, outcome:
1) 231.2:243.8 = 2.5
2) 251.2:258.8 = 2.18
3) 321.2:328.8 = 2.91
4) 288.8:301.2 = 2.66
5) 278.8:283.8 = 1.89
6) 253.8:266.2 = 2.5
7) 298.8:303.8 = 2.69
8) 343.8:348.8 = 2.31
